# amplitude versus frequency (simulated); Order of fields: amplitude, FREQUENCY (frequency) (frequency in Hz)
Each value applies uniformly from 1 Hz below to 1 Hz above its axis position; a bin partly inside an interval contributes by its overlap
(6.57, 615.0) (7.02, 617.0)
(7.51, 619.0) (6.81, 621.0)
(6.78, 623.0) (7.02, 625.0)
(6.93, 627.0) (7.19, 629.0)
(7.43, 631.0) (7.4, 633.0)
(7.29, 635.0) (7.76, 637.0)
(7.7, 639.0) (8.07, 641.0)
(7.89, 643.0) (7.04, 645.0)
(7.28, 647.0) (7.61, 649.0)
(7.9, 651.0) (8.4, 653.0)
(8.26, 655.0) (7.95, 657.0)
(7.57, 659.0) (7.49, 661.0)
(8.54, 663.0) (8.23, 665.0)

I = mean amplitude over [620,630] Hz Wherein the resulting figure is 6.95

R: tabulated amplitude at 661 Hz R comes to 7.49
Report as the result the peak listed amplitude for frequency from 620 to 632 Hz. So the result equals 7.43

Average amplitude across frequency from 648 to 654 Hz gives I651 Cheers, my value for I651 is 7.97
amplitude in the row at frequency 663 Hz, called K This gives 8.54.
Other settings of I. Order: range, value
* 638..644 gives 7.89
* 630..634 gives 7.42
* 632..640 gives 7.54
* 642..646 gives 7.46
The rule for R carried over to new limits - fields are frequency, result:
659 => 7.57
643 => 7.89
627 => 6.93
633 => 7.4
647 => 7.28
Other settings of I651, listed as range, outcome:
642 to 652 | 7.54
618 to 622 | 7.16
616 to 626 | 7.03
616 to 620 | 7.26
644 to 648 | 7.16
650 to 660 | 8.02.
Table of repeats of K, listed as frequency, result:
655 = 8.26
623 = 6.78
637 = 7.76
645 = 7.04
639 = 7.7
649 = 7.61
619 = 7.51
